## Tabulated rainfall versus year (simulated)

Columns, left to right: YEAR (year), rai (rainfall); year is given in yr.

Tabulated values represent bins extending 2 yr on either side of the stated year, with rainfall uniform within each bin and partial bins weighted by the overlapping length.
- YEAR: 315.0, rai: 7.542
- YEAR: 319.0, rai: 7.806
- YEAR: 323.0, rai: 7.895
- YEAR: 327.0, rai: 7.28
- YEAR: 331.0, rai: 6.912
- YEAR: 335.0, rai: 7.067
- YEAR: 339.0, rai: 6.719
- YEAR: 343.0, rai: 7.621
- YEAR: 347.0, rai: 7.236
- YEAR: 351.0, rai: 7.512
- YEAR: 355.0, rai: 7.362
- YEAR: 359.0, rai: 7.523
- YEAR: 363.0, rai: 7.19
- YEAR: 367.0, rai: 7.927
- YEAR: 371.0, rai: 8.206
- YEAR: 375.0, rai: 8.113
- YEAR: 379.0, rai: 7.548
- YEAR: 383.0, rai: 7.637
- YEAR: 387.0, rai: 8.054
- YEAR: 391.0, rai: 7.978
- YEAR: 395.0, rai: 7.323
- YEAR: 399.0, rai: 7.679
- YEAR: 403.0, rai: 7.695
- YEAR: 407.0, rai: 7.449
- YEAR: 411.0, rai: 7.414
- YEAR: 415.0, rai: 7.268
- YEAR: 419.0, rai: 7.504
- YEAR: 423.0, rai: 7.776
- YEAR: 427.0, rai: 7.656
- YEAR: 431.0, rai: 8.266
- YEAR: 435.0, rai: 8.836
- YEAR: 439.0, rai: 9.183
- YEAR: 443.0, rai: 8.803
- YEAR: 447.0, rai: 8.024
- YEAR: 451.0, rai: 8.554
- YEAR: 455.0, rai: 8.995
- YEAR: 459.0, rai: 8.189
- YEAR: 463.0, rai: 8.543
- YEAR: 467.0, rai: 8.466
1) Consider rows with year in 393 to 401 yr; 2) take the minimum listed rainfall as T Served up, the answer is 7.323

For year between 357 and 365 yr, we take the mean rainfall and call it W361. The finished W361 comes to 7.36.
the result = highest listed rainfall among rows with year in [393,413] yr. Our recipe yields 7.695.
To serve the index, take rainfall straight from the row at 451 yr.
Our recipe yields 8.554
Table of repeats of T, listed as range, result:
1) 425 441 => 7.656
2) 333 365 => 6.719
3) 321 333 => 6.912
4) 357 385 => 7.19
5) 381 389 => 7.637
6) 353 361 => 7.362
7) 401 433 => 7.268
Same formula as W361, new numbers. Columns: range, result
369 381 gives 7.96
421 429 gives 7.72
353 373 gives 7.64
